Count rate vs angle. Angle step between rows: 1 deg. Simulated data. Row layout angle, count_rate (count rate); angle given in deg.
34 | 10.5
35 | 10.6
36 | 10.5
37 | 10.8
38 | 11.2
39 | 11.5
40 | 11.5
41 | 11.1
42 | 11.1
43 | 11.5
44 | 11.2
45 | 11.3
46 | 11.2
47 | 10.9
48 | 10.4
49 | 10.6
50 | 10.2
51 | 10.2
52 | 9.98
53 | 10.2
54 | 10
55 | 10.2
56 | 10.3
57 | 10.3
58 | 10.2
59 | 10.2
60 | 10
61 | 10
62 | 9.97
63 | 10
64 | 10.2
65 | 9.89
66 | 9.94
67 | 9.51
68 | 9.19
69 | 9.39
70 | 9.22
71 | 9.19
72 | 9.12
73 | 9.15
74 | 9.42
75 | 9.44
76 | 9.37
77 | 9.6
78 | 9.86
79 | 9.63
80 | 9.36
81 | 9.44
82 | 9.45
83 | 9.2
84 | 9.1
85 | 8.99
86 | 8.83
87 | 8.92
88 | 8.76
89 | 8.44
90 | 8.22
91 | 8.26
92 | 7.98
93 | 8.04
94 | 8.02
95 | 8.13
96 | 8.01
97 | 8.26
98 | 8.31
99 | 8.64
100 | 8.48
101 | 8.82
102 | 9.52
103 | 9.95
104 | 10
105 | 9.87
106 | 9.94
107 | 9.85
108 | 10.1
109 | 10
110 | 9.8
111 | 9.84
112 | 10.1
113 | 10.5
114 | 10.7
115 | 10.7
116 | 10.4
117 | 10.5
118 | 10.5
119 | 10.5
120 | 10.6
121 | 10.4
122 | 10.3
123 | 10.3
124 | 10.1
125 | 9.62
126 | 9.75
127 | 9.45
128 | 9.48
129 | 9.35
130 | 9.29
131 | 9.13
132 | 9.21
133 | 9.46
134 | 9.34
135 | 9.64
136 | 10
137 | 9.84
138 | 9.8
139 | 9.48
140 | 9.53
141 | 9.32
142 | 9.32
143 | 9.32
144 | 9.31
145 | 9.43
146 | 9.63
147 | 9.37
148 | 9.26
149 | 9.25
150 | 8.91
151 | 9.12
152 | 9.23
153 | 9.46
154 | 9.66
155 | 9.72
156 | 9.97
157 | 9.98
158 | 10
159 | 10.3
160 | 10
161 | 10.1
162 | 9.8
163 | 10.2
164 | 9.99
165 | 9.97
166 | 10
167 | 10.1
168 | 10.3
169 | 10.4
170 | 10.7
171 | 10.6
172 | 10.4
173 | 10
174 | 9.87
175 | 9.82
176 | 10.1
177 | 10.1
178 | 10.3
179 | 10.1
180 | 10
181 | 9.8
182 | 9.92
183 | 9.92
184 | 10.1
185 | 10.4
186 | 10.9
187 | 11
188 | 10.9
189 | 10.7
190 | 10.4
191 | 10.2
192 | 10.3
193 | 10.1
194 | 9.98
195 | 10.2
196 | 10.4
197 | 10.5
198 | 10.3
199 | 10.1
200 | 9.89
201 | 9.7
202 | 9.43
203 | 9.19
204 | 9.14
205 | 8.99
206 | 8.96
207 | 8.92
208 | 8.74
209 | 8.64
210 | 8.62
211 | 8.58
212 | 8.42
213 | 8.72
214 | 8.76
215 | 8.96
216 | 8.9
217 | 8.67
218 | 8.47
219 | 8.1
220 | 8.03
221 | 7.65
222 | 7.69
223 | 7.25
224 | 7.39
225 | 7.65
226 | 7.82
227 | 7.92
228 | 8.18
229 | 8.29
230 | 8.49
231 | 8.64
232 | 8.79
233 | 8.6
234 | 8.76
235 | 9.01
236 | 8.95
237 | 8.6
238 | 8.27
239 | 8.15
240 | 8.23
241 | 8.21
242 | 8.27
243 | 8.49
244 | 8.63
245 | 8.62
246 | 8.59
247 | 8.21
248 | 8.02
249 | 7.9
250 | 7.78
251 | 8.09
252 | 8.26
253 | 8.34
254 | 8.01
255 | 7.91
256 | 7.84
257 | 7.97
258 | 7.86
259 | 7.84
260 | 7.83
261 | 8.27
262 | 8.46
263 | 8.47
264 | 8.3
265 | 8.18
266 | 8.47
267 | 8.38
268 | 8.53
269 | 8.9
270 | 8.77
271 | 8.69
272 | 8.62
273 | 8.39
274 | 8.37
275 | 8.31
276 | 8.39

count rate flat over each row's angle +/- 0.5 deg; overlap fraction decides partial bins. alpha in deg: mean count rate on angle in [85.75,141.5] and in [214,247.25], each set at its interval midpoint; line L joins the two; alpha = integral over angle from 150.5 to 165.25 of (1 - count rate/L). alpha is -1.3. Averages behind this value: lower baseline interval 9.47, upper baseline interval 8.33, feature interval 9.83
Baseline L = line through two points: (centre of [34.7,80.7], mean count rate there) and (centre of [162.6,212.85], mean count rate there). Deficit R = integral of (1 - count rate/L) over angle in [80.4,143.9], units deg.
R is 3.9 deg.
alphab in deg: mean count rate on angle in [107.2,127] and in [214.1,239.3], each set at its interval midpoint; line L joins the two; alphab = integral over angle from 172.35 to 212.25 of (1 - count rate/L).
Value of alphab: -4.2 deg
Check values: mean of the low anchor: 10.2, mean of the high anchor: 8.3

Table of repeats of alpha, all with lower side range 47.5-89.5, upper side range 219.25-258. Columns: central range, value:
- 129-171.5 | -3.6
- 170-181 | -1.8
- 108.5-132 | -2.1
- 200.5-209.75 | -0.6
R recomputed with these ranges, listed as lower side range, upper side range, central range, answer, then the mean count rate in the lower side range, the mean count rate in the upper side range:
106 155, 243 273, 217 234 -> 1.08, 9.75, 8.27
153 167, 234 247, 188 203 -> -1.34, 9.96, 8.5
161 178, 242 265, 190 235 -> 1.21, 10.2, 8.17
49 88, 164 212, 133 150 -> 0.62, 9.66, 9.94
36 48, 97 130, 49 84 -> 3.13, 11.1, 9.85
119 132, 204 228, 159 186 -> -3.21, 9.82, 8.35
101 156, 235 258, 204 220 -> 0.00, 9.76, 8.25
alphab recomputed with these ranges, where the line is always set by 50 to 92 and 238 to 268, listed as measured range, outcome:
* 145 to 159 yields -0.94 deg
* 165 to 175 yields -1.62 deg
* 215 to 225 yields 0.47 deg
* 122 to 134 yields -0.63 deg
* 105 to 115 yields -0.95 deg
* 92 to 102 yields 1.05 deg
